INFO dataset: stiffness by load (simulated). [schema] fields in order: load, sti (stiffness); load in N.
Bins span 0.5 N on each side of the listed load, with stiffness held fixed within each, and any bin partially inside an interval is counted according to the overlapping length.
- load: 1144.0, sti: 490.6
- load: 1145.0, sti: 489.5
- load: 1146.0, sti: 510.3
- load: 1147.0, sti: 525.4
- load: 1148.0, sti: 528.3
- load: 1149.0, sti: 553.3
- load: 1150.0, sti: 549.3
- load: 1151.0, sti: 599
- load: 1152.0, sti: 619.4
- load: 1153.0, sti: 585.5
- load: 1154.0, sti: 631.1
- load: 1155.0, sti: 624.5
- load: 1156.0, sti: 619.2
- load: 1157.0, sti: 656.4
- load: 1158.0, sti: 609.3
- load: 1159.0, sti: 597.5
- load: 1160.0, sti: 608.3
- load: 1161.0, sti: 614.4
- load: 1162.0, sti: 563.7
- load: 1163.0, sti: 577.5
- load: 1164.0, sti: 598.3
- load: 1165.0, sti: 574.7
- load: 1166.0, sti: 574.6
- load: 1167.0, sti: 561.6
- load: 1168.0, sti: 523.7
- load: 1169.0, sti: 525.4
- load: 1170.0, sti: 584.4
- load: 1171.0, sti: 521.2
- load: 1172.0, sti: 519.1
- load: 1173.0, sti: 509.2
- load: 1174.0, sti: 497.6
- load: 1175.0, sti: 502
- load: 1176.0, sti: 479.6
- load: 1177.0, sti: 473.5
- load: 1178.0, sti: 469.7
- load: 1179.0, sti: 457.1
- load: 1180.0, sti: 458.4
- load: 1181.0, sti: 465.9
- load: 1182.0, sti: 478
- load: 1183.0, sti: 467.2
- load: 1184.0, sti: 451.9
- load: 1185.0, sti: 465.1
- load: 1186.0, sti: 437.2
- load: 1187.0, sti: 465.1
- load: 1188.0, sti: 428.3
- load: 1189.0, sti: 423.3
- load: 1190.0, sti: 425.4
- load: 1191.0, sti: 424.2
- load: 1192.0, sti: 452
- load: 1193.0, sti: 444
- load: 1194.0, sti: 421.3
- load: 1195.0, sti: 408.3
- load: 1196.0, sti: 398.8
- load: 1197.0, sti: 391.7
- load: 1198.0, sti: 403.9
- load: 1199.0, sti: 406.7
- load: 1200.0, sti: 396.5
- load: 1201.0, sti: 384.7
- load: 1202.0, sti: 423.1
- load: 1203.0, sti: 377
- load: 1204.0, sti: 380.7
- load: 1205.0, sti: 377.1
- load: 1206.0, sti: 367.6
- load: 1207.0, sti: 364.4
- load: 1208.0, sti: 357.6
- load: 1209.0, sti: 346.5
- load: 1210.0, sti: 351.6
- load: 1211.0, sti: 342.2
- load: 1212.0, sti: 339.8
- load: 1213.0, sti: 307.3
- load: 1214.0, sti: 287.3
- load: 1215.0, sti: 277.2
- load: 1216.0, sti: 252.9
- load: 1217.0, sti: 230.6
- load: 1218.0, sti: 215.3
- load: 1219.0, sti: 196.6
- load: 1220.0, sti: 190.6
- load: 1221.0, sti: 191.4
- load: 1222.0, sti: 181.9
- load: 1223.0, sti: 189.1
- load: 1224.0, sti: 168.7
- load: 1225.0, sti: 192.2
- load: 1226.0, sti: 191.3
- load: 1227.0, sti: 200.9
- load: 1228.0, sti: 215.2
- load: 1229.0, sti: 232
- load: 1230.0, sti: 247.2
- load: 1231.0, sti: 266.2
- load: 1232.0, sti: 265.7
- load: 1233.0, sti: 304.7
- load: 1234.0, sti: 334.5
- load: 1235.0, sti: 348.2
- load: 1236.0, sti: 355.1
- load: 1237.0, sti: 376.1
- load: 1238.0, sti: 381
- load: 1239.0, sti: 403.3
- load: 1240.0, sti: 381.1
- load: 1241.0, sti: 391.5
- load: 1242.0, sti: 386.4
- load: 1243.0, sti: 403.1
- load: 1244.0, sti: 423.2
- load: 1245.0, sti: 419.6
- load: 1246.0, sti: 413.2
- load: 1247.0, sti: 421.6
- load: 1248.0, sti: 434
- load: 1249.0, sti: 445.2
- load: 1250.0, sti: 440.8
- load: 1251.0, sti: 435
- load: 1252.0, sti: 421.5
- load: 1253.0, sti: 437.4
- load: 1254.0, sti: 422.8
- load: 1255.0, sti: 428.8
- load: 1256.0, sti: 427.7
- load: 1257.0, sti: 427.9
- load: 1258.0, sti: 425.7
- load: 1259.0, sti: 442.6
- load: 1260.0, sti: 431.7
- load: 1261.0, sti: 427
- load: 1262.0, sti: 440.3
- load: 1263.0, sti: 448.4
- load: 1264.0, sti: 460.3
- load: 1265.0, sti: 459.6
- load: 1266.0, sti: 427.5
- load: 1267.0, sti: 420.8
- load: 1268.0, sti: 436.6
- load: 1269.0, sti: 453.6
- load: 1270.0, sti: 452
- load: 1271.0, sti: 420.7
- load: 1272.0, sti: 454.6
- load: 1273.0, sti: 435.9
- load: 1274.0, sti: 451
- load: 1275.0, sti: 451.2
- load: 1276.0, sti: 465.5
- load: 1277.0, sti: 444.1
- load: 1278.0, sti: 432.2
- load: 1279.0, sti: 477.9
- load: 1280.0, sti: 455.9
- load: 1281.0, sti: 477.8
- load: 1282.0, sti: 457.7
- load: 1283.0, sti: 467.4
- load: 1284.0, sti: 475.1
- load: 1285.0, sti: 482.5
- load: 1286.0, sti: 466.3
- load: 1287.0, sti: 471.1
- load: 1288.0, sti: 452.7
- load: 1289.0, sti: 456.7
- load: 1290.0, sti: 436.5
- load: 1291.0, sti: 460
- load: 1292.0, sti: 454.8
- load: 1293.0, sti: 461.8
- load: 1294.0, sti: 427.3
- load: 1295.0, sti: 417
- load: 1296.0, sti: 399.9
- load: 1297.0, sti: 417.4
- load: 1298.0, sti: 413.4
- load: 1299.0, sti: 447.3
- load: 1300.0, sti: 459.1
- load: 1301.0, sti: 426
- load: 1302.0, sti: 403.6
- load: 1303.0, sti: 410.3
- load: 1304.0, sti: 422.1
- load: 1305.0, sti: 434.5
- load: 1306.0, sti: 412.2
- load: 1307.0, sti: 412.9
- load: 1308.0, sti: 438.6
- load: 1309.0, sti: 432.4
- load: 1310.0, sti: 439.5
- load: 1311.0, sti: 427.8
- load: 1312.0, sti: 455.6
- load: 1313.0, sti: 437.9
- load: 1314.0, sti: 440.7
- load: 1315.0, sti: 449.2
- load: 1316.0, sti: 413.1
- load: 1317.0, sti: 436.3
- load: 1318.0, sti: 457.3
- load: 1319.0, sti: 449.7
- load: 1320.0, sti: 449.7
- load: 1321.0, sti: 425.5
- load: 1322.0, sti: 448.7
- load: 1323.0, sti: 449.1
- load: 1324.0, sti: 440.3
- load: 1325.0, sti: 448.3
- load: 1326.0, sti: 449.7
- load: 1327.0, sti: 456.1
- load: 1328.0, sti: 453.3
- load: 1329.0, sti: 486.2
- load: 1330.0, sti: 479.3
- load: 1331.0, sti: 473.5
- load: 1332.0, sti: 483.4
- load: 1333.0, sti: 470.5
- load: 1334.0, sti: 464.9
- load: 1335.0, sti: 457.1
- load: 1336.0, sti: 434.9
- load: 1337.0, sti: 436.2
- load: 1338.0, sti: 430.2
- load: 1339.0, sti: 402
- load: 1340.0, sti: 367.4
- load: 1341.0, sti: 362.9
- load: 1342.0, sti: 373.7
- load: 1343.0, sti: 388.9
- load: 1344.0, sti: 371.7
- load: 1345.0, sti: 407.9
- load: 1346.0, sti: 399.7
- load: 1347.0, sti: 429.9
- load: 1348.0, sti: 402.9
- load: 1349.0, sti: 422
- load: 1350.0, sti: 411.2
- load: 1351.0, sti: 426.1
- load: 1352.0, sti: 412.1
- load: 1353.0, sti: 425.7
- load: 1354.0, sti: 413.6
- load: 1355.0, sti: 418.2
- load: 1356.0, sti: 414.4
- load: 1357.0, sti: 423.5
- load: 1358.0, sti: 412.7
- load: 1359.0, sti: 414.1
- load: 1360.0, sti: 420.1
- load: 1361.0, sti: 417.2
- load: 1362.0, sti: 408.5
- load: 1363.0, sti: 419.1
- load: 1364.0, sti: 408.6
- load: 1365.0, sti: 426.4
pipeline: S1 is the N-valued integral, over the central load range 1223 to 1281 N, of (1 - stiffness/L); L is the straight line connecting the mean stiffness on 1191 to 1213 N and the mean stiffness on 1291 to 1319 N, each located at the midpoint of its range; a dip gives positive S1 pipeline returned 2.9 N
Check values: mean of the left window 386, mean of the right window 432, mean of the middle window 390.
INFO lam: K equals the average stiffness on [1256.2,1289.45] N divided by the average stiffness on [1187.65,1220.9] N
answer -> 1.27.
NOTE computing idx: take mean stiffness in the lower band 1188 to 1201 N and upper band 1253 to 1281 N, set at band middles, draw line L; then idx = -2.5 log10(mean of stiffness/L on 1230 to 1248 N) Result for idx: 0.176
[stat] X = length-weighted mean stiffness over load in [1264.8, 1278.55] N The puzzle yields 443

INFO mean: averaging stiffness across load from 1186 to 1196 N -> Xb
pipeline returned 431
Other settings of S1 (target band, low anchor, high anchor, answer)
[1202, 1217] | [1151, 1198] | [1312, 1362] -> 4.8 N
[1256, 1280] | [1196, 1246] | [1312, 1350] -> -5.0 N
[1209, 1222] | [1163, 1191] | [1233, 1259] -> 5.3 N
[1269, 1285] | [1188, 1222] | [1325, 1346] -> -2.5 N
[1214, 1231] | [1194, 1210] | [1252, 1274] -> 7.9 N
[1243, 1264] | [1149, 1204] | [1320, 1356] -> 1.6 N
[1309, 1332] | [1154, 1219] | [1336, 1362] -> -1.8 N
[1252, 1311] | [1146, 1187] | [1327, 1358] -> 3.0 N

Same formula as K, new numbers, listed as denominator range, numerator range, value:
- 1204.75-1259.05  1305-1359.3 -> 1.30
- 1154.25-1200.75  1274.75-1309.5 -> 0.89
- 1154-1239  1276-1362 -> 1.07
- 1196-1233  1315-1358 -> 1.47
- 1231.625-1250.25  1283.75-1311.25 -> 1.13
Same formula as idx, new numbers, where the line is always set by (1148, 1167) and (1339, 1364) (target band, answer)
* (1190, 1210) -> 0.37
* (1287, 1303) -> 0.06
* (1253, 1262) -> 0.16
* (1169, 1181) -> 0.16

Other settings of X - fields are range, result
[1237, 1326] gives 436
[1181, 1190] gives 451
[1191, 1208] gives 399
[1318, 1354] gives 431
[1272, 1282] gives 455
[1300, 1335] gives 444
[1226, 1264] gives 380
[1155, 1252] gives 405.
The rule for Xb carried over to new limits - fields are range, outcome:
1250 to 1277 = 439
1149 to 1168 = 595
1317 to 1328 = 447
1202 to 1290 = 375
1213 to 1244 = 278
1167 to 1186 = 492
